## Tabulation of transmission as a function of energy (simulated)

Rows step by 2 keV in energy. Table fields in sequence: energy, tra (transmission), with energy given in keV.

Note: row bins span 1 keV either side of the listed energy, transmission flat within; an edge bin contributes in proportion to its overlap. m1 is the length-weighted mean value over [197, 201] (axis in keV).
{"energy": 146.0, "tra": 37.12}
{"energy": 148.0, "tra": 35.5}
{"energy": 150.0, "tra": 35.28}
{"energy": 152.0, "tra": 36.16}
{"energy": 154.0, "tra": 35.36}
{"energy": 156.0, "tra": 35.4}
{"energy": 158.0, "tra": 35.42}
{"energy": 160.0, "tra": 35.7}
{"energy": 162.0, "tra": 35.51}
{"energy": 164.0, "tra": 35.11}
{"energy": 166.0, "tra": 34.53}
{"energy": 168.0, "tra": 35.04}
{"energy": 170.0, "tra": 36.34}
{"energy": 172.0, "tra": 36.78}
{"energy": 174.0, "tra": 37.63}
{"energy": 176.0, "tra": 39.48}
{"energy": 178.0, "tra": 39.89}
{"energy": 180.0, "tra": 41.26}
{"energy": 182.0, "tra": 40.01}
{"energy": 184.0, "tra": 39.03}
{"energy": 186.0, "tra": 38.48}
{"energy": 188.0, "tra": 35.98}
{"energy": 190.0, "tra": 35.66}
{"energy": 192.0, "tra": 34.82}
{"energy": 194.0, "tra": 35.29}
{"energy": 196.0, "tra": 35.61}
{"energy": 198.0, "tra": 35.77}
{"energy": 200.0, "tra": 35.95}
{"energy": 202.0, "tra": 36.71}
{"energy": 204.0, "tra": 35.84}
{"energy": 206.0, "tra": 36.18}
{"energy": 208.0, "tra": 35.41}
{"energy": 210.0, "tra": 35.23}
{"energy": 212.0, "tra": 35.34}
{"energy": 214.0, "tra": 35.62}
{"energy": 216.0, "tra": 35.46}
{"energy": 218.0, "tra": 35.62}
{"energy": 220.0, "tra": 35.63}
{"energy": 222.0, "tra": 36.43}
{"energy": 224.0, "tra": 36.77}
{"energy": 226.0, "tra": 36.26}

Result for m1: 35.9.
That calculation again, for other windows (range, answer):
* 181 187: 39.2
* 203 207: 36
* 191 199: 35.4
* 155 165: 35.4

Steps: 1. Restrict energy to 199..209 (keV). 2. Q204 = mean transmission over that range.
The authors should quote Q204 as 36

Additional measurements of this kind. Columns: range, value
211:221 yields 35.5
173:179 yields 39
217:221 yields 35.6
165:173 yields 35.7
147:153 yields 35.6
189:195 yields 35.3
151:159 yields 35.6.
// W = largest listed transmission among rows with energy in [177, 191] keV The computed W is 41.26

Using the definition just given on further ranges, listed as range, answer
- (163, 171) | 36.34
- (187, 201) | 35.98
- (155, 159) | 35.42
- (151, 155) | 36.16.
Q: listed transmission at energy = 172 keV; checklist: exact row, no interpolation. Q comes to 36.78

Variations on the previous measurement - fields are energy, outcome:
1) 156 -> 35.4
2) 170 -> 36.34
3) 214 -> 35.62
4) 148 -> 35.5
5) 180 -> 41.26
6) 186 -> 38.48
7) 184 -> 39.03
